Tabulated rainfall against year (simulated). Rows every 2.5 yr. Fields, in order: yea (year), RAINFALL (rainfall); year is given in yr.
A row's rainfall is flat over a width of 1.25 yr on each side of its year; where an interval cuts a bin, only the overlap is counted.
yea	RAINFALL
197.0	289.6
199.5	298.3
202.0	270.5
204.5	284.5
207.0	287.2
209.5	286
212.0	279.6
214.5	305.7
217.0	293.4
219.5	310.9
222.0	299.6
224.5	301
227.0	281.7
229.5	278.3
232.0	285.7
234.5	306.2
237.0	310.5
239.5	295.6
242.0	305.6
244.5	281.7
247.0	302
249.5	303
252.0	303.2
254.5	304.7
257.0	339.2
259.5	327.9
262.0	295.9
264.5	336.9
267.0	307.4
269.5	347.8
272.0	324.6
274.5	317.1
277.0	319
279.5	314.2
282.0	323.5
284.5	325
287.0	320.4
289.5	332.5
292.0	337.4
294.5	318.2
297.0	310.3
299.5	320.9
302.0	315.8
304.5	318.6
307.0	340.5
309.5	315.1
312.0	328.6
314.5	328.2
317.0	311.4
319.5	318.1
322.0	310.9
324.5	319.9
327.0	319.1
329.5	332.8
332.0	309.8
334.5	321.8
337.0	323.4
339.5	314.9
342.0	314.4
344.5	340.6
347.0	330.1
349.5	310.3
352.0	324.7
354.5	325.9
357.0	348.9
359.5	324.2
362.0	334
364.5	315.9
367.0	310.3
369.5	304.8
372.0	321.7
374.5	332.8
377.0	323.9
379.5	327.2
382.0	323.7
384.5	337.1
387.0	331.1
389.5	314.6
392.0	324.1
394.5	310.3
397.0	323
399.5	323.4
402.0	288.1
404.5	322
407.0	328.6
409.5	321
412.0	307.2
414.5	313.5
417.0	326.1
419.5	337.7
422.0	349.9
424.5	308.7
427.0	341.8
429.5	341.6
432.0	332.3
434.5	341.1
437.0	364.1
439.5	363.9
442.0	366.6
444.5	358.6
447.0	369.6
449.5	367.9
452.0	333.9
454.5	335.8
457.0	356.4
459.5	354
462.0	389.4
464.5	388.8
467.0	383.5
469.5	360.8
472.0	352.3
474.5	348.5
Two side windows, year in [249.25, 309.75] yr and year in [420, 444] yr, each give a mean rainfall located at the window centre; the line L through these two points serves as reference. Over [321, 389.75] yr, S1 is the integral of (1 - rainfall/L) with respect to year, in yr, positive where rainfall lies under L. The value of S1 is 2.1 yr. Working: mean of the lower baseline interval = 321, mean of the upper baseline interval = 346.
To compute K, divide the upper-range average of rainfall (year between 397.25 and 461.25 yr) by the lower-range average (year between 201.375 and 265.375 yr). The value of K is 1.1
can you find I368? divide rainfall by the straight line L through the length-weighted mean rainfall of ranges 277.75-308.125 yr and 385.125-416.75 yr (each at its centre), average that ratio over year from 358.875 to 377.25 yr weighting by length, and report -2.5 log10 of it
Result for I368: 0.00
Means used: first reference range 323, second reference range 318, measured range 321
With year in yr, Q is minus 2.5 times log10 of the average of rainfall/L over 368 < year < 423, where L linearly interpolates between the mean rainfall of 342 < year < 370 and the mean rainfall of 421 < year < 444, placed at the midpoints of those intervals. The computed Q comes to 0.04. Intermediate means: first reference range 325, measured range 322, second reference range 346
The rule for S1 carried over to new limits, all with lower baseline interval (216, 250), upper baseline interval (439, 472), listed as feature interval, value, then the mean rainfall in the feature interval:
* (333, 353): 0.44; 322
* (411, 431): 1.38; 329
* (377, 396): 1.03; 324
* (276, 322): -0.79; 322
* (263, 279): -0.85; 324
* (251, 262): -0.46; 317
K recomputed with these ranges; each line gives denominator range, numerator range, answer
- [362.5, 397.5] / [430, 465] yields 1.11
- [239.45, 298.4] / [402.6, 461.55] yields 1.08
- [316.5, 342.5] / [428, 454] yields 1.11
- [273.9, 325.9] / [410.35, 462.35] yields 1.07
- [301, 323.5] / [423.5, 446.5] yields 1.08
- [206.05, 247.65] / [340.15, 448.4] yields 1.12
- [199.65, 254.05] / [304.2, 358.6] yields 1.10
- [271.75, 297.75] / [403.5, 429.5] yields 1.01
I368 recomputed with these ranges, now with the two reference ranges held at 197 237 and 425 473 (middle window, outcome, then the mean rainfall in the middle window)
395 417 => 0.095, 316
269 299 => -0.044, 323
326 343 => 0.018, 320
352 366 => 0.009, 329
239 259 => -0.017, 306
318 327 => 0.017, 317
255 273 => -0.068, 325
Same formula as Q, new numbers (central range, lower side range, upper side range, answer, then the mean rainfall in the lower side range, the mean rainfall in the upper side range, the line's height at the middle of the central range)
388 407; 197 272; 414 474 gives 0.08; 301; 352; 341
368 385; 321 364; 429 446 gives 0.04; 324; 353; 334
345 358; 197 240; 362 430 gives -0.04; 292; 323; 315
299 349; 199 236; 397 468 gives -0.02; 291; 343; 317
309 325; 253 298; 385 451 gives 0.02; 322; 334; 326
